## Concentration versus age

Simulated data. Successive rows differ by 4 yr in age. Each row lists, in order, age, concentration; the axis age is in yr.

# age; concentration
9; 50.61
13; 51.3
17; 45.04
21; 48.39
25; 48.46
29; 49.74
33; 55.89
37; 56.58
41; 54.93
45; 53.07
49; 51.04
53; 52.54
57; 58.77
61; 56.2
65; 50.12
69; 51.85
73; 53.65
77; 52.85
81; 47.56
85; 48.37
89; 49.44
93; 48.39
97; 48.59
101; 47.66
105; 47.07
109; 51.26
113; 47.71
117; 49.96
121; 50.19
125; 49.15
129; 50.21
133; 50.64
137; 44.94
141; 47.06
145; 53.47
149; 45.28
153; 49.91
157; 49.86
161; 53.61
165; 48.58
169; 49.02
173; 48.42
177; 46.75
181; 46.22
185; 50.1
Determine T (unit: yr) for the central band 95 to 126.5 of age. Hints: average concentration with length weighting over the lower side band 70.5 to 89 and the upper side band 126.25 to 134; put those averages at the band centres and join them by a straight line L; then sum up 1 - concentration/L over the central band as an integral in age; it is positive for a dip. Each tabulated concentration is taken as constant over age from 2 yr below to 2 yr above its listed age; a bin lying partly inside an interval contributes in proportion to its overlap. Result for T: 0.9 yr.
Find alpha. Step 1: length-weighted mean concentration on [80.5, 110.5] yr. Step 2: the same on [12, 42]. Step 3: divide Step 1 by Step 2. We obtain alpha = 0.95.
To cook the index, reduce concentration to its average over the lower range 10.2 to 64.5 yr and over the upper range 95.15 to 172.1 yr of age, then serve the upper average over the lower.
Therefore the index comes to 0.94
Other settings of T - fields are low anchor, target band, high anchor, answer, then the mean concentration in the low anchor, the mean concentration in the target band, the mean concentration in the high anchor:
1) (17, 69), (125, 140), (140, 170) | 0.5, 52.6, 48.6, 49.7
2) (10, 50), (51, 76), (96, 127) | -1.7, 51.4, 53.8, 49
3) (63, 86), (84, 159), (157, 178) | 1.8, 50.8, 48.9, 49.5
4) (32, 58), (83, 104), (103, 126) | 1.0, 54.5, 48.4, 49.2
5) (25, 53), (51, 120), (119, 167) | 1.0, 53.1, 50.7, 49.4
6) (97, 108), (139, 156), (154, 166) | 0.4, 47.9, 49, 50.8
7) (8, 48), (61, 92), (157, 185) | -0.2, 51.4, 50.8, 48.9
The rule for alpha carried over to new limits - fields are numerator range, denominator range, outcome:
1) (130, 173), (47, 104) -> 0.96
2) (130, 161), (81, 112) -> 1.01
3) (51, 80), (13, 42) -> 1.05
